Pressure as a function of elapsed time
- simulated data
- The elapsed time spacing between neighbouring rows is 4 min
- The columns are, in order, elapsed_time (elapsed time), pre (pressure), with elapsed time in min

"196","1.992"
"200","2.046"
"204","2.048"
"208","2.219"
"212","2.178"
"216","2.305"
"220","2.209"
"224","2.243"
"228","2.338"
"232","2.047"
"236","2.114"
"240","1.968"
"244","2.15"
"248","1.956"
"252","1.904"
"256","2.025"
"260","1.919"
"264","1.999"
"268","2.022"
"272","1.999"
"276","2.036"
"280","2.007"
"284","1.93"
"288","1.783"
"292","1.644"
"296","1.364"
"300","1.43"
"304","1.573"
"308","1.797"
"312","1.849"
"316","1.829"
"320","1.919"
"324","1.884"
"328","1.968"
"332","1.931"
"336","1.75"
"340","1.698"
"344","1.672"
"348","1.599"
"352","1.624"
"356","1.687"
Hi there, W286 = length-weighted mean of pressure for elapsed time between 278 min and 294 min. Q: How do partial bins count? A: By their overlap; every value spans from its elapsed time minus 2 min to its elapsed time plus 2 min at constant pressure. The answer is 1.84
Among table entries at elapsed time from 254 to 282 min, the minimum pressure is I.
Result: 1.919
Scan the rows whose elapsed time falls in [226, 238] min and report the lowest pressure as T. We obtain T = 2.047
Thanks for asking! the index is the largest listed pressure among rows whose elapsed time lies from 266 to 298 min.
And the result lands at 2.036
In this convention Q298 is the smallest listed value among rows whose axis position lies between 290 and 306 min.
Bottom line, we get 1.364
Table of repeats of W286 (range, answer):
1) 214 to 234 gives 2.23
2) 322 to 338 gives 1.88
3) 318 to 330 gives 1.92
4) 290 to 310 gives 1.56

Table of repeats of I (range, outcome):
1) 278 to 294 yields 1.644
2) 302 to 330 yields 1.573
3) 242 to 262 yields 1.904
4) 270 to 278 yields 1.999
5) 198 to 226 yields 2.046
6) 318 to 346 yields 1.672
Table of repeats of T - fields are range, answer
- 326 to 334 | 1.931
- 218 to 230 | 2.209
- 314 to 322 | 1.829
